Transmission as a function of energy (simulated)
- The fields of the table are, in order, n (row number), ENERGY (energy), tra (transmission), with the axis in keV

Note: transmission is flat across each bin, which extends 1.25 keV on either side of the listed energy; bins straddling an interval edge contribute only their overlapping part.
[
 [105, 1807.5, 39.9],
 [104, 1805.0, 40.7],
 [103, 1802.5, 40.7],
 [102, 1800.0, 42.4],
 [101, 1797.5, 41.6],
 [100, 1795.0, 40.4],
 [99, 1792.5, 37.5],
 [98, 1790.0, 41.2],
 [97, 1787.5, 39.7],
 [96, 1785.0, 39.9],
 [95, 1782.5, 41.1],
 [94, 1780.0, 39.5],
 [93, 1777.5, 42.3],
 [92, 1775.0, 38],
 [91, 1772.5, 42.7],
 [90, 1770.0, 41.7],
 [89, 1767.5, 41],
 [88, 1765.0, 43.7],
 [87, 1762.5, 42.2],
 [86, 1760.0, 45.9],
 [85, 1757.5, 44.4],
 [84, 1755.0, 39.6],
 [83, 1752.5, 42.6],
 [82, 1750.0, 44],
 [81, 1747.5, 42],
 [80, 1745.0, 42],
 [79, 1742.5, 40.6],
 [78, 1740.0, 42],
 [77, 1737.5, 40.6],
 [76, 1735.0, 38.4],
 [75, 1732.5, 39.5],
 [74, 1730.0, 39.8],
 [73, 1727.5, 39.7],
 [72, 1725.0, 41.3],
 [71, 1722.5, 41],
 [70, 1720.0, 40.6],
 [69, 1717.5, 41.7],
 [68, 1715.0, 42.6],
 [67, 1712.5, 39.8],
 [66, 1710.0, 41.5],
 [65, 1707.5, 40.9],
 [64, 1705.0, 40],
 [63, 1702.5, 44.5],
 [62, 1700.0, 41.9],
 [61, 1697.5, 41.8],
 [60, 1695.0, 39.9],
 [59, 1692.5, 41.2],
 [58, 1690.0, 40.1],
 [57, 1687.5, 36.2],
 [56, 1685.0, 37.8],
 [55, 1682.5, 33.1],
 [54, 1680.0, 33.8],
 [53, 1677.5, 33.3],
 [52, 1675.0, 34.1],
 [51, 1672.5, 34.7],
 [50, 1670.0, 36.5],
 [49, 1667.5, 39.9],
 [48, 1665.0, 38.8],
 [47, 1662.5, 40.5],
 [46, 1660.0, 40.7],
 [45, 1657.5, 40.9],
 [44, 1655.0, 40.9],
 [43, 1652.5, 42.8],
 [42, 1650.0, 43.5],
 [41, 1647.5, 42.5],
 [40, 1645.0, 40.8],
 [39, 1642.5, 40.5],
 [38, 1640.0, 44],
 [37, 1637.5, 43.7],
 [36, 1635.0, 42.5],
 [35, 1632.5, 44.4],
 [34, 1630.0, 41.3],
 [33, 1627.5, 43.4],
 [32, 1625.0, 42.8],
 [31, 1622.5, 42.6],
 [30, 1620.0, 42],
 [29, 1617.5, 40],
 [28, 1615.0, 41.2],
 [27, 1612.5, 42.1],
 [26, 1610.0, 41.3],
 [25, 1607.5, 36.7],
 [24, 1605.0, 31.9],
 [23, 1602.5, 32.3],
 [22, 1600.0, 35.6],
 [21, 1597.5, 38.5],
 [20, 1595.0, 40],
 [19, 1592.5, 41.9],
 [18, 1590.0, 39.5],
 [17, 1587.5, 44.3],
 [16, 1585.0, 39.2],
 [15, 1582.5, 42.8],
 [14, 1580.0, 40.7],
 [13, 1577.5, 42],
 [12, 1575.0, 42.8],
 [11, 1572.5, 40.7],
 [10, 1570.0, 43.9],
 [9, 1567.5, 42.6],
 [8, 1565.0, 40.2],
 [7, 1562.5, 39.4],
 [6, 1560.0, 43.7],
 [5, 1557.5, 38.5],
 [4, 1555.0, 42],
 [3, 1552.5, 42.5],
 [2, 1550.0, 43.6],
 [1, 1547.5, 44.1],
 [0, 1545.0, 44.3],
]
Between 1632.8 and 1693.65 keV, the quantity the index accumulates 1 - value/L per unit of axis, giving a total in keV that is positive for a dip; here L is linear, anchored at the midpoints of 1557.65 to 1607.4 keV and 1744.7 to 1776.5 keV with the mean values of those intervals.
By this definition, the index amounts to 2.5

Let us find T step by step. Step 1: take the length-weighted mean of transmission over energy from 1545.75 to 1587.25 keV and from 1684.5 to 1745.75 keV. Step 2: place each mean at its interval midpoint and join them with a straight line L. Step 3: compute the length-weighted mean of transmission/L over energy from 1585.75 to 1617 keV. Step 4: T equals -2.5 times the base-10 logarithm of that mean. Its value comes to 0.08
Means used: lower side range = 41.9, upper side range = 40.6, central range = 38.8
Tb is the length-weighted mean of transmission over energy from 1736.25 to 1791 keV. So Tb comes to 41.7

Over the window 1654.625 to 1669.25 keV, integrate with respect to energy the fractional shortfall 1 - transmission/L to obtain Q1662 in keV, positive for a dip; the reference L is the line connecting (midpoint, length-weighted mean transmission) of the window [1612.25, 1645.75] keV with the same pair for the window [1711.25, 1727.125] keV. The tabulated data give 0.60 keV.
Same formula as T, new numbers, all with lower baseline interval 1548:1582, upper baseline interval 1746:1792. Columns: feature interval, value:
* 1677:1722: 0.06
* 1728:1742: 0.04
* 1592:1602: 0.10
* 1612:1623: 0.01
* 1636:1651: -0.02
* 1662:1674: 0.11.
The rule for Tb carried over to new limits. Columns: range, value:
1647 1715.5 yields 39.4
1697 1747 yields 41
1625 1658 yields 42.4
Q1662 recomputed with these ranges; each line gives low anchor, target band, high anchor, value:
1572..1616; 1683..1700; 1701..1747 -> 0.5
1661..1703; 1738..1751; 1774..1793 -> -0.9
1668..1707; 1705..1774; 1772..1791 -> -3.7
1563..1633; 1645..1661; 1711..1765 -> -0.4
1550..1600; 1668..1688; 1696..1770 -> 3.1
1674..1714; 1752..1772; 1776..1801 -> -1.3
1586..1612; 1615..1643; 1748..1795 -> -2.6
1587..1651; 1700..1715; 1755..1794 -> -0.2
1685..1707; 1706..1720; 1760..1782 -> -0.1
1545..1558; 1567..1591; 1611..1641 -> 0.4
